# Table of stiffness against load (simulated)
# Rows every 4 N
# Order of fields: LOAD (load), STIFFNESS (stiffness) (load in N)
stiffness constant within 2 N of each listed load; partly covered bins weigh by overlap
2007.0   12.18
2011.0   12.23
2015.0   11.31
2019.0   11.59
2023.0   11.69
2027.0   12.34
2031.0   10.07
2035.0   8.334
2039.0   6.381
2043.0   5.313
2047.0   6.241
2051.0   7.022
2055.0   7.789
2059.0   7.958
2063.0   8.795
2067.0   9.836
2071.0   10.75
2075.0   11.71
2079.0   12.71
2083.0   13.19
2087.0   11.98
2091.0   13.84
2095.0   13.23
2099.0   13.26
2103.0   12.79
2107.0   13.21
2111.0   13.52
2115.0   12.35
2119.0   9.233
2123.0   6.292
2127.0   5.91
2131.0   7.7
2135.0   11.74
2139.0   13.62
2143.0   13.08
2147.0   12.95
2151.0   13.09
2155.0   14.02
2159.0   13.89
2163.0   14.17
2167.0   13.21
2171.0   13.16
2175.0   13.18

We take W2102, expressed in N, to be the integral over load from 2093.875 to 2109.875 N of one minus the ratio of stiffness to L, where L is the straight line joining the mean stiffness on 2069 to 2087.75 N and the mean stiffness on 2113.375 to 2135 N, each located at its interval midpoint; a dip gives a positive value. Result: -4.5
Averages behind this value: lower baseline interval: 12.1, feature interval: 13.1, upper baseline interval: 8.55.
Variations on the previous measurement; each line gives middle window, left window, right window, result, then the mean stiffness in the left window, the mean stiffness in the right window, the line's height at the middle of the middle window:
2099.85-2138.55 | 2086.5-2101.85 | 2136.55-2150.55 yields 7.8 N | 13.2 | 13.2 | 13.2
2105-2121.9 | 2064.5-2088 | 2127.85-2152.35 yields -0.1 N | 11.6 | 11.7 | 11.7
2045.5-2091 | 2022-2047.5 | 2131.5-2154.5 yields -0.3 N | 8.64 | 12.6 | 9.88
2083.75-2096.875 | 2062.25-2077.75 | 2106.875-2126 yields -3.2 N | 10.5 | 10.4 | 10.5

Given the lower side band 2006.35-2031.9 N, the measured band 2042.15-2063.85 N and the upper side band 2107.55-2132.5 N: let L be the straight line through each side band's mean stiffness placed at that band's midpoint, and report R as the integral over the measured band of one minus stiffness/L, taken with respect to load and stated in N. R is 7.4 N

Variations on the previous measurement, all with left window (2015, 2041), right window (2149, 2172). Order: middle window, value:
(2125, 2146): 4.0 N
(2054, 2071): 3.3 N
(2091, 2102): -1.3 N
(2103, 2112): -0.7 N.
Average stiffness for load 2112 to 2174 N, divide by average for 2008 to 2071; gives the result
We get 1.3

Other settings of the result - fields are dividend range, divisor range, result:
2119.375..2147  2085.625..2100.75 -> 0.76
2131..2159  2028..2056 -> 1.71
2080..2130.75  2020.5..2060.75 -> 1.37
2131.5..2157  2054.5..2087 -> 1.21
